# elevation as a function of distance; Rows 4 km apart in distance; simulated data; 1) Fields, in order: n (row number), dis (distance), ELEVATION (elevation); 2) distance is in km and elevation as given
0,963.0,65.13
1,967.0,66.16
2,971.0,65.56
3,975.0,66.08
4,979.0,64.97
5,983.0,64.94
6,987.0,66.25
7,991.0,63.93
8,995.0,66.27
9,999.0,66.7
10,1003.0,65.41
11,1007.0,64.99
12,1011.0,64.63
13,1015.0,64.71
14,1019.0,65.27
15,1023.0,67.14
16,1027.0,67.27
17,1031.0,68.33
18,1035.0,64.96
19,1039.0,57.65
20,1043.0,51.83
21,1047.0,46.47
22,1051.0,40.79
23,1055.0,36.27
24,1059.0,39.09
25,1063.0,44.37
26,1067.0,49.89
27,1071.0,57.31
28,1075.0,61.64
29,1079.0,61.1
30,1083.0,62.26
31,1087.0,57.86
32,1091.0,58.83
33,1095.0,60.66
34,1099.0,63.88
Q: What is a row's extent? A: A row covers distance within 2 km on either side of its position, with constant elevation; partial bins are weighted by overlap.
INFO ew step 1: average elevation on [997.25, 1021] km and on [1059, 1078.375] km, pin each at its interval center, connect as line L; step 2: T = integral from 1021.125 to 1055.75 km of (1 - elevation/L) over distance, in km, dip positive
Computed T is 1.7 km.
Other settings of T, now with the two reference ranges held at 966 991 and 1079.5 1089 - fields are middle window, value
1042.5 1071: 7.8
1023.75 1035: -0.8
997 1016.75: -0.4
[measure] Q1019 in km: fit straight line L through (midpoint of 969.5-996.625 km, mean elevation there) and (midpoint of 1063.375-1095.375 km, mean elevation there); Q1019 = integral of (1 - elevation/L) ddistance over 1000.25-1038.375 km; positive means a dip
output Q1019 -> -1.8 km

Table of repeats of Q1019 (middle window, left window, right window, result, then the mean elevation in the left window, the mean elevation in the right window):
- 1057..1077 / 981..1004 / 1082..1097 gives 3.47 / 65.6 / 59.7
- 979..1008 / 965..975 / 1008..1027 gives 0.12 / 65.9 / 65.6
